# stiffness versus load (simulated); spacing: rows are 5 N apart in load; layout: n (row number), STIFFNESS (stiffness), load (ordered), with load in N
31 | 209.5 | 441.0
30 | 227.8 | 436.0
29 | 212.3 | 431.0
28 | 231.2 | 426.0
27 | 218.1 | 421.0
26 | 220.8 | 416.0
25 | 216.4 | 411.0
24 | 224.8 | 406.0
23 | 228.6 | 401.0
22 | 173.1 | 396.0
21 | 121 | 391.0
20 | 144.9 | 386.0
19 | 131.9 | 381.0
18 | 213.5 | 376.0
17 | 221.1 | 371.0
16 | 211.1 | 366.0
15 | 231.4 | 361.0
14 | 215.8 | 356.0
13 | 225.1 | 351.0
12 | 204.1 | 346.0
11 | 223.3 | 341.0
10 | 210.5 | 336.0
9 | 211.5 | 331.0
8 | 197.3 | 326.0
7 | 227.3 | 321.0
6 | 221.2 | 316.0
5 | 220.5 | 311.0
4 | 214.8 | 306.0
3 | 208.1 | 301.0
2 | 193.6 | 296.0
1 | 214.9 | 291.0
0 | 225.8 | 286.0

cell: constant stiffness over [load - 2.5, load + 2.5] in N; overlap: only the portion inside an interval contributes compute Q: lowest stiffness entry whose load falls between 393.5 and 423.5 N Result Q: 173.1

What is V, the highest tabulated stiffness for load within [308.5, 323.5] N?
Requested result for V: 227.3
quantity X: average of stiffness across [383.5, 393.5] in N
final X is 133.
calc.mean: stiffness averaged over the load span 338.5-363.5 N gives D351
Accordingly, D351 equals 220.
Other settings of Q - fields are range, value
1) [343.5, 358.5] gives 204.1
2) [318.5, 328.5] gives 197.3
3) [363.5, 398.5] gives 121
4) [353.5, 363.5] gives 215.8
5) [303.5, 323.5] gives 214.8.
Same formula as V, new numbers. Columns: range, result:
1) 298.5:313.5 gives 220.5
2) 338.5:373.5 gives 231.4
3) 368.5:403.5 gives 228.6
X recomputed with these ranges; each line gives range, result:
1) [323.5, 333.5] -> 204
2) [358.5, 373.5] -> 221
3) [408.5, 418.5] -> 219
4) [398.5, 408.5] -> 227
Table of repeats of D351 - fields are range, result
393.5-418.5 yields 213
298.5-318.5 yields 216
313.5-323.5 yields 224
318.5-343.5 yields 214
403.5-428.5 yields 222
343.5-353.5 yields 215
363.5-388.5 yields 184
